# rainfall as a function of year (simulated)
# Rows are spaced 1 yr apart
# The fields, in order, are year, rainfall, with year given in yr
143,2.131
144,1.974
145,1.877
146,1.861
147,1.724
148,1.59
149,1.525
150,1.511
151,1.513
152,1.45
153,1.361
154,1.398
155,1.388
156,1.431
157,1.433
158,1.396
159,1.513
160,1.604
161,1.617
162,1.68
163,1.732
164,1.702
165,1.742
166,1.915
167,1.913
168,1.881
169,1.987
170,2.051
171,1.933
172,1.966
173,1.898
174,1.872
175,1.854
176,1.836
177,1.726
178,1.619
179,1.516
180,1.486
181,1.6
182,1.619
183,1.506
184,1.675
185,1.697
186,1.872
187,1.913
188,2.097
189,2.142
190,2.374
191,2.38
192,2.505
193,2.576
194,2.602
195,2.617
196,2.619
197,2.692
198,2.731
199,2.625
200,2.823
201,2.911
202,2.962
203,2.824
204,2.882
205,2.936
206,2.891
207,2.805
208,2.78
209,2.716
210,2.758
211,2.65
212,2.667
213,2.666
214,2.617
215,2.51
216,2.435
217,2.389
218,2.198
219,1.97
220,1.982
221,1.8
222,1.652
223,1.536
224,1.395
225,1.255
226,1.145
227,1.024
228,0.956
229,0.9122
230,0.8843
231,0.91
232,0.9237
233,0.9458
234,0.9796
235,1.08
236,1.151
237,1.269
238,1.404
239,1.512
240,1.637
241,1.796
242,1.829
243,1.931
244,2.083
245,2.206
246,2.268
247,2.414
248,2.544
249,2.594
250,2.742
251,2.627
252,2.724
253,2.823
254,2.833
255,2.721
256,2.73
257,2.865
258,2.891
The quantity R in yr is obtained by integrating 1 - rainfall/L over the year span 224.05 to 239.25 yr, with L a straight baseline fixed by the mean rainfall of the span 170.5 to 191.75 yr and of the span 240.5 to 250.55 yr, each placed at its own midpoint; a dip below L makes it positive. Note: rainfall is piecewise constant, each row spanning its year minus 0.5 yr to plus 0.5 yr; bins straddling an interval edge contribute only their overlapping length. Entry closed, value 7.5 yr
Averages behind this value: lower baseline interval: 1.85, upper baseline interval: 2.24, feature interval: 1.09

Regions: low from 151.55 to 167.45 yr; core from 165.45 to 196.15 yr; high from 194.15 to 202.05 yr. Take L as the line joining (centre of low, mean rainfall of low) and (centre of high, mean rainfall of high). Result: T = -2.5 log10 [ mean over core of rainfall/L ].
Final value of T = 0.12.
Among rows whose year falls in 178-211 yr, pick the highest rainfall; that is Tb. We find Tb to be 2.962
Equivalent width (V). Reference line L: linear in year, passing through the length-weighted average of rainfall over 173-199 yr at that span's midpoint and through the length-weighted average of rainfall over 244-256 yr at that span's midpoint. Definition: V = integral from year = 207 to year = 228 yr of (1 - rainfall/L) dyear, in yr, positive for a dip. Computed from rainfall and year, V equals 1.8 yr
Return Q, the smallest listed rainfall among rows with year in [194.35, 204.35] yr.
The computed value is 2.617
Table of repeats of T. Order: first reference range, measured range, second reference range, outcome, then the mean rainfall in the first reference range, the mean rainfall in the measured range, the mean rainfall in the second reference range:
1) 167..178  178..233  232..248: -0.19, 1.89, 2.11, 1.64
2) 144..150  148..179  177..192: 0.06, 1.72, 1.68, 1.84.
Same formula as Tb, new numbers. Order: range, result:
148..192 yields 2.505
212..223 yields 2.667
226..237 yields 1.269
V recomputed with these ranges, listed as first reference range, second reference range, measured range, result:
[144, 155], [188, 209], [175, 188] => 3.4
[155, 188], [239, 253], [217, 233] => 5.4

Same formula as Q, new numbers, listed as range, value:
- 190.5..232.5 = 0.8843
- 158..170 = 1.396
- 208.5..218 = 2.198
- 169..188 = 1.486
